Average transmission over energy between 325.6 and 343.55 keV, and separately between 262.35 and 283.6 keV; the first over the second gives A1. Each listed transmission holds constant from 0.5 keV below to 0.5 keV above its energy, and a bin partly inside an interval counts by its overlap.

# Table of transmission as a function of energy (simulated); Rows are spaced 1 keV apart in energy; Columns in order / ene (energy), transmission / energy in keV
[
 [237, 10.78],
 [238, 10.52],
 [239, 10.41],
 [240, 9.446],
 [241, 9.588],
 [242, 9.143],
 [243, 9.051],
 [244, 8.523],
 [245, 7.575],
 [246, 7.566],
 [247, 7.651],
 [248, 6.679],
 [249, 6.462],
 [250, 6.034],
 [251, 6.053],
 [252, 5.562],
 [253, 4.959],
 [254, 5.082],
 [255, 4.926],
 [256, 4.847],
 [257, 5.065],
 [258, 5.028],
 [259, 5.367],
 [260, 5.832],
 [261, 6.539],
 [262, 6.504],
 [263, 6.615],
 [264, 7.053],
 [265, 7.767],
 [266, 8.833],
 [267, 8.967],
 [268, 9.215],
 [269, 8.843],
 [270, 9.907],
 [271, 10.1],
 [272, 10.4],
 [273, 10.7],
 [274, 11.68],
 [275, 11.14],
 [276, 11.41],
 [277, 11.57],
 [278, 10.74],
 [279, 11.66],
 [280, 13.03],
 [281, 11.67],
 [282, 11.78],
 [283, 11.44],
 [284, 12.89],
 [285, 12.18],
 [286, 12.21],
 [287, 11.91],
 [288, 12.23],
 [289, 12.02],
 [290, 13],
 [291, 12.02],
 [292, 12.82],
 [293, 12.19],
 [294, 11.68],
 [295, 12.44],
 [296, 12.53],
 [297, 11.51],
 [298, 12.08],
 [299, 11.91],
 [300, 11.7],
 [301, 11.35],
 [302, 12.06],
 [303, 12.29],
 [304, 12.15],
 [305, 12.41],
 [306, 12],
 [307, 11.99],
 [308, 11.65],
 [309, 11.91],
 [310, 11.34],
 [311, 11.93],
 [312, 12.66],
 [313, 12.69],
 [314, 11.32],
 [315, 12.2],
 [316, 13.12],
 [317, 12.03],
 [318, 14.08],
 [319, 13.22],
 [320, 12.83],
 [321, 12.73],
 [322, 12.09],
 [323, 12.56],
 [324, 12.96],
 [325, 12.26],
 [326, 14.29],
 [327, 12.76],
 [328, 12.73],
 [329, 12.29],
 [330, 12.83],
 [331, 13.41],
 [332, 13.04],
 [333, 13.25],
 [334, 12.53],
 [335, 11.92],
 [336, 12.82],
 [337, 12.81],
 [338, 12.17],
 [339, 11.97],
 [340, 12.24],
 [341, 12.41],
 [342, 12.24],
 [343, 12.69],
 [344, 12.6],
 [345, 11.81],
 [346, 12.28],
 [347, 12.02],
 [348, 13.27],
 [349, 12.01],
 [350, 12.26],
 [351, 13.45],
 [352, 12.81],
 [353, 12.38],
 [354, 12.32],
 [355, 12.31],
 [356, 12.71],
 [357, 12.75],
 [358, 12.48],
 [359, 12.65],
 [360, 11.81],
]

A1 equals 1.24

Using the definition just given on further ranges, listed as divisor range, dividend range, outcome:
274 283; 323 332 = 1.11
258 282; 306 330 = 1.34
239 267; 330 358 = 1.82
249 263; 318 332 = 2.30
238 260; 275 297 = 1.73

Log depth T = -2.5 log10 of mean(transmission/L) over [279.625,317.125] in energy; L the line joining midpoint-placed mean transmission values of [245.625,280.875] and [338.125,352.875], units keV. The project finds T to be -0.22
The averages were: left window 8.03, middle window 12.1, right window 12.4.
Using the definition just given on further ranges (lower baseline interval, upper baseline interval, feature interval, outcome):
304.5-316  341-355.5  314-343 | -0.04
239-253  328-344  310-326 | -0.09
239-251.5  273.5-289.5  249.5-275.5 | 0.32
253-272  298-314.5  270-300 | -0.23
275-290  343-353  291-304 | 0.00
